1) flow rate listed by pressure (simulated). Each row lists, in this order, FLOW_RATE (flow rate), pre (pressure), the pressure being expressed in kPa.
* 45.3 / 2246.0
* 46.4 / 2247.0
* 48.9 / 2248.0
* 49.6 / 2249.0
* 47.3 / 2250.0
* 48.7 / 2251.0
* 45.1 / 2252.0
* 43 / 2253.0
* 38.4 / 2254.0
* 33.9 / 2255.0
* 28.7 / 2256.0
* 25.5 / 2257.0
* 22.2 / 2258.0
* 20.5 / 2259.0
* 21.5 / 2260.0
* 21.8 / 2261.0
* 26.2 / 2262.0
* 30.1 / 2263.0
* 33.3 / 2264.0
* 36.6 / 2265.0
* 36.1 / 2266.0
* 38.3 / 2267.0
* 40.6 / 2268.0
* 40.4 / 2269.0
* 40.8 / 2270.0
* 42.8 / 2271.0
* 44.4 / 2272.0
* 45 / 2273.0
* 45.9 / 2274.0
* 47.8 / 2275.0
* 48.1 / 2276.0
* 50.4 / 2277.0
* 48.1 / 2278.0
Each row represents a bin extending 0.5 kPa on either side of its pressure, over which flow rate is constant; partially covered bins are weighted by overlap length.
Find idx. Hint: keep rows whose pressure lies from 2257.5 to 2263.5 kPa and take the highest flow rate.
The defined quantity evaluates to 30.1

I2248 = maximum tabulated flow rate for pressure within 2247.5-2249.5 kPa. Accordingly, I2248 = 49.6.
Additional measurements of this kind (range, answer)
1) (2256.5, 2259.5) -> 25.5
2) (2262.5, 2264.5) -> 33.3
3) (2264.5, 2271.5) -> 42.8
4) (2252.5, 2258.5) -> 43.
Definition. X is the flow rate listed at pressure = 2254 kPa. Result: 38.4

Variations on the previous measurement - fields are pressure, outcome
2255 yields 33.9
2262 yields 26.2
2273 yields 45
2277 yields 50.4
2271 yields 42.8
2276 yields 48.1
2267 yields 38.3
